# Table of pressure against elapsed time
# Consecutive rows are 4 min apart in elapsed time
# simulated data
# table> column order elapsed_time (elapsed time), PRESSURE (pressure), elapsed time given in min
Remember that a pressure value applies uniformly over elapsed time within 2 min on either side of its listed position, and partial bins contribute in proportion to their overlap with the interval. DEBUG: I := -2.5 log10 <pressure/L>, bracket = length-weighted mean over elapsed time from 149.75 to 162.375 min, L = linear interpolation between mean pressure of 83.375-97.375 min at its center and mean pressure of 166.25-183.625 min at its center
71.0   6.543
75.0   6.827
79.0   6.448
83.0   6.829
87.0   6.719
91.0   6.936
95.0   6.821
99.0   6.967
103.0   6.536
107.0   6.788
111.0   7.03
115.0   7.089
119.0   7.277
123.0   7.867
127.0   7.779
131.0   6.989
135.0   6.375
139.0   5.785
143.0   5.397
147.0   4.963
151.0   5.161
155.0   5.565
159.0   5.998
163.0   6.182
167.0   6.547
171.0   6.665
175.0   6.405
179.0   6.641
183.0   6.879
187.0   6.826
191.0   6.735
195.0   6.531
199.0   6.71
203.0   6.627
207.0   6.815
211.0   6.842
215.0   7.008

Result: 0.18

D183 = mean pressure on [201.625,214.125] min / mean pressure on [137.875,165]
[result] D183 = 1.22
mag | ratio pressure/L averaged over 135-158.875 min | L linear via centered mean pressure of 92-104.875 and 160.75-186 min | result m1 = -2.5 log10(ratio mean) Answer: 0.20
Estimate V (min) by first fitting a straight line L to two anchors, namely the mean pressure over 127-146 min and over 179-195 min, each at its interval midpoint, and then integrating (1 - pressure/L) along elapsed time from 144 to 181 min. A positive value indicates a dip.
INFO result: 3.0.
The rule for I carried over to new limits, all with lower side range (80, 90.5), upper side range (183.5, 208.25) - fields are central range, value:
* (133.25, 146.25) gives 0.17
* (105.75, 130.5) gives -0.09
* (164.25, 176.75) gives 0.03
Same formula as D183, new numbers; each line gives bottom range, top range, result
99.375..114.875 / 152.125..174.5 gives 0.90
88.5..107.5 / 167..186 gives 0.98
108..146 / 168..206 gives 0.98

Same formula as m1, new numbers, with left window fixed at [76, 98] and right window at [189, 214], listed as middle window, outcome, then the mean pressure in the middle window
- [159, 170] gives 0.07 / 6.33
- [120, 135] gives -0.10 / 7.37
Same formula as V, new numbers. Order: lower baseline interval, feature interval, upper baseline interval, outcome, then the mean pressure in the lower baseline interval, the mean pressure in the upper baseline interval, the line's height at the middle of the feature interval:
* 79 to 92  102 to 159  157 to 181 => 1.1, 6.76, 6.41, 6.57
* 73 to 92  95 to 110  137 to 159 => -1.1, 6.74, 5.43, 6.34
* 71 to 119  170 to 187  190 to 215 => 0.2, 6.83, 6.73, 6.75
